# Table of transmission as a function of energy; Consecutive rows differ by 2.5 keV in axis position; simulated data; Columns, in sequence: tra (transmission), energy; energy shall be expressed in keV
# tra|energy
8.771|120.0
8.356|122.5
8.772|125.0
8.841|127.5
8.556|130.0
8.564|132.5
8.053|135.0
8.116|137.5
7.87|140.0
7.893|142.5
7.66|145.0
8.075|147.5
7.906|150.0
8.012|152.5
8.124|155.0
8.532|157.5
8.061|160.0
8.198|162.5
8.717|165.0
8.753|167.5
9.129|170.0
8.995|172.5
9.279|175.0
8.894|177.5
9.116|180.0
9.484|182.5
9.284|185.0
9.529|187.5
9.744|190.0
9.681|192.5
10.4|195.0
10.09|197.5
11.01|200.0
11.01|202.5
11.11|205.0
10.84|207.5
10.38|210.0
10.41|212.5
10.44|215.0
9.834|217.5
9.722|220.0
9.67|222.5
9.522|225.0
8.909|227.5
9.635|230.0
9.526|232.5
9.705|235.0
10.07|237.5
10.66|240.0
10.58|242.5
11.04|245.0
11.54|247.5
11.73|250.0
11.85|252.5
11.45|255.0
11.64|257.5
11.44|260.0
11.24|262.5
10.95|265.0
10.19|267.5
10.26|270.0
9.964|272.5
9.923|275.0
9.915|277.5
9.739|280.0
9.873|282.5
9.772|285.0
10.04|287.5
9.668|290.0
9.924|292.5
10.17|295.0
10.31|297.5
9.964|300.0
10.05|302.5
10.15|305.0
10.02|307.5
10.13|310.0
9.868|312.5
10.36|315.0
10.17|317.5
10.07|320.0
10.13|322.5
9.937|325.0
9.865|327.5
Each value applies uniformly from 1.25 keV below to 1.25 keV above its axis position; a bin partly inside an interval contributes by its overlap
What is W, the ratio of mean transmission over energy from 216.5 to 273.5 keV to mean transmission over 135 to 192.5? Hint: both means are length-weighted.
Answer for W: 1.22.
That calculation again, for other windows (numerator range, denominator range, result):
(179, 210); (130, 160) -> 1.25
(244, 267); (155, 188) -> 1.28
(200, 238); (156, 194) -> 1.12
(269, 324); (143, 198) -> 1.13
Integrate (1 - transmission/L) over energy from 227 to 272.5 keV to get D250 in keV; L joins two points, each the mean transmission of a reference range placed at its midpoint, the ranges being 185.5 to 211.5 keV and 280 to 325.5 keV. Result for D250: -2.3 keV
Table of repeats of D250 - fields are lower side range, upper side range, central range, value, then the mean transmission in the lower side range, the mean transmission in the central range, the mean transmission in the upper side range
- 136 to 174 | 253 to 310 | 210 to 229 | -1.0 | 8.27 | 9.82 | 10.3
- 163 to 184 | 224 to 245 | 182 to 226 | -3.1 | 9.02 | 10.1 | 9.9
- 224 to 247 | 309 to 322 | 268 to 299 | 0.3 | 10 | 9.97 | 10.1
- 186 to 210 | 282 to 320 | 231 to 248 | -0.3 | 10.4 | 10.4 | 10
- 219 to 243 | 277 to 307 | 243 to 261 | -3.0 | 9.78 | 11.5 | 9.97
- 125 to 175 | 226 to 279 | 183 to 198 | -0.9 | 8.35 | 9.76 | 10.6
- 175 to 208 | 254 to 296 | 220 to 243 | 0.9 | 9.97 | 9.78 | 10.4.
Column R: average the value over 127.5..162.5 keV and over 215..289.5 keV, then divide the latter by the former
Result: 1.3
